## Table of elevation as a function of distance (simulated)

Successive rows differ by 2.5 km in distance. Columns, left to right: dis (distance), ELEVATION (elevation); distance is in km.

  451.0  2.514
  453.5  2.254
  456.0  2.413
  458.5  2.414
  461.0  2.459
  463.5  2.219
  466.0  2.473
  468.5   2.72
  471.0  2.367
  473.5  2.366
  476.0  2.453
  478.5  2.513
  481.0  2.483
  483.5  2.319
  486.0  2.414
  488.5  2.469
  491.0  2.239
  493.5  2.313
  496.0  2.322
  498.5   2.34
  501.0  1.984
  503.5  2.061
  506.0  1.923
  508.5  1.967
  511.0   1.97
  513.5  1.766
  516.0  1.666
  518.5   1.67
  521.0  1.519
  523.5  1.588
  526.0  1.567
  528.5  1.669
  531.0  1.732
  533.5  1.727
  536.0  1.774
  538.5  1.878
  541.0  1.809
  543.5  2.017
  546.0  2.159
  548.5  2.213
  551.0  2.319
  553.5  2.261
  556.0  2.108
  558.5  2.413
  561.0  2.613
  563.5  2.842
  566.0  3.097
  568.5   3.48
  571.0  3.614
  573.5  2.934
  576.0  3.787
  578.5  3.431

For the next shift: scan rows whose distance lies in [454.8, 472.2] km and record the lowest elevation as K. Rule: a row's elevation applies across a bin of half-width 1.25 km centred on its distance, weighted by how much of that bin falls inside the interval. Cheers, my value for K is 2.219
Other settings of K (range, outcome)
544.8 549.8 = 2.159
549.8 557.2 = 2.108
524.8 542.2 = 1.567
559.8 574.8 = 2.613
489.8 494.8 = 2.239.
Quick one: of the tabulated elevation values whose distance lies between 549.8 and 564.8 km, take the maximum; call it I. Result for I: 2.842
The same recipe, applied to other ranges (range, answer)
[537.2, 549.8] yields 2.213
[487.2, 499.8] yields 2.469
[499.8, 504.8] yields 2.061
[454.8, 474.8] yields 2.72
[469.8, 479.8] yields 2.513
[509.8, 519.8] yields 1.97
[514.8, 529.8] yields 1.67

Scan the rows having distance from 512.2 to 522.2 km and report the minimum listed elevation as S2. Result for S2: 1.519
